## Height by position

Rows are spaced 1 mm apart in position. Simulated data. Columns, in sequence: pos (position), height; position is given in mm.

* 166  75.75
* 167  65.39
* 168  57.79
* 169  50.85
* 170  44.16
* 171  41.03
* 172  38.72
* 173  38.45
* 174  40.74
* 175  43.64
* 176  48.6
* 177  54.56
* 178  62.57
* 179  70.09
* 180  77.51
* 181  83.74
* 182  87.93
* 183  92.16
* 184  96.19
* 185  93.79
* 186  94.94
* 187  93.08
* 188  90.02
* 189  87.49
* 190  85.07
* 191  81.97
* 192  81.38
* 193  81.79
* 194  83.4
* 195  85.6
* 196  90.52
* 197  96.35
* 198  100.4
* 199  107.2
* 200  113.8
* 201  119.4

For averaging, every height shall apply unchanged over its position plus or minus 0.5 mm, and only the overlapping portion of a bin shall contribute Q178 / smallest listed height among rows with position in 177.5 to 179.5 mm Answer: 62.57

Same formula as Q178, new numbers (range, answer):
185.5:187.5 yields 93.08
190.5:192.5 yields 81.38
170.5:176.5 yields 38.45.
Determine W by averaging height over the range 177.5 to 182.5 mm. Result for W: 76.4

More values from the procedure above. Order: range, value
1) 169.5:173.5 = 40.6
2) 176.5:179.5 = 62.4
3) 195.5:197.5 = 93.4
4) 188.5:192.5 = 84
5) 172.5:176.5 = 42.9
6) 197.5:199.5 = 104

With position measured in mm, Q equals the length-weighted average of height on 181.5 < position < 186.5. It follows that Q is 93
